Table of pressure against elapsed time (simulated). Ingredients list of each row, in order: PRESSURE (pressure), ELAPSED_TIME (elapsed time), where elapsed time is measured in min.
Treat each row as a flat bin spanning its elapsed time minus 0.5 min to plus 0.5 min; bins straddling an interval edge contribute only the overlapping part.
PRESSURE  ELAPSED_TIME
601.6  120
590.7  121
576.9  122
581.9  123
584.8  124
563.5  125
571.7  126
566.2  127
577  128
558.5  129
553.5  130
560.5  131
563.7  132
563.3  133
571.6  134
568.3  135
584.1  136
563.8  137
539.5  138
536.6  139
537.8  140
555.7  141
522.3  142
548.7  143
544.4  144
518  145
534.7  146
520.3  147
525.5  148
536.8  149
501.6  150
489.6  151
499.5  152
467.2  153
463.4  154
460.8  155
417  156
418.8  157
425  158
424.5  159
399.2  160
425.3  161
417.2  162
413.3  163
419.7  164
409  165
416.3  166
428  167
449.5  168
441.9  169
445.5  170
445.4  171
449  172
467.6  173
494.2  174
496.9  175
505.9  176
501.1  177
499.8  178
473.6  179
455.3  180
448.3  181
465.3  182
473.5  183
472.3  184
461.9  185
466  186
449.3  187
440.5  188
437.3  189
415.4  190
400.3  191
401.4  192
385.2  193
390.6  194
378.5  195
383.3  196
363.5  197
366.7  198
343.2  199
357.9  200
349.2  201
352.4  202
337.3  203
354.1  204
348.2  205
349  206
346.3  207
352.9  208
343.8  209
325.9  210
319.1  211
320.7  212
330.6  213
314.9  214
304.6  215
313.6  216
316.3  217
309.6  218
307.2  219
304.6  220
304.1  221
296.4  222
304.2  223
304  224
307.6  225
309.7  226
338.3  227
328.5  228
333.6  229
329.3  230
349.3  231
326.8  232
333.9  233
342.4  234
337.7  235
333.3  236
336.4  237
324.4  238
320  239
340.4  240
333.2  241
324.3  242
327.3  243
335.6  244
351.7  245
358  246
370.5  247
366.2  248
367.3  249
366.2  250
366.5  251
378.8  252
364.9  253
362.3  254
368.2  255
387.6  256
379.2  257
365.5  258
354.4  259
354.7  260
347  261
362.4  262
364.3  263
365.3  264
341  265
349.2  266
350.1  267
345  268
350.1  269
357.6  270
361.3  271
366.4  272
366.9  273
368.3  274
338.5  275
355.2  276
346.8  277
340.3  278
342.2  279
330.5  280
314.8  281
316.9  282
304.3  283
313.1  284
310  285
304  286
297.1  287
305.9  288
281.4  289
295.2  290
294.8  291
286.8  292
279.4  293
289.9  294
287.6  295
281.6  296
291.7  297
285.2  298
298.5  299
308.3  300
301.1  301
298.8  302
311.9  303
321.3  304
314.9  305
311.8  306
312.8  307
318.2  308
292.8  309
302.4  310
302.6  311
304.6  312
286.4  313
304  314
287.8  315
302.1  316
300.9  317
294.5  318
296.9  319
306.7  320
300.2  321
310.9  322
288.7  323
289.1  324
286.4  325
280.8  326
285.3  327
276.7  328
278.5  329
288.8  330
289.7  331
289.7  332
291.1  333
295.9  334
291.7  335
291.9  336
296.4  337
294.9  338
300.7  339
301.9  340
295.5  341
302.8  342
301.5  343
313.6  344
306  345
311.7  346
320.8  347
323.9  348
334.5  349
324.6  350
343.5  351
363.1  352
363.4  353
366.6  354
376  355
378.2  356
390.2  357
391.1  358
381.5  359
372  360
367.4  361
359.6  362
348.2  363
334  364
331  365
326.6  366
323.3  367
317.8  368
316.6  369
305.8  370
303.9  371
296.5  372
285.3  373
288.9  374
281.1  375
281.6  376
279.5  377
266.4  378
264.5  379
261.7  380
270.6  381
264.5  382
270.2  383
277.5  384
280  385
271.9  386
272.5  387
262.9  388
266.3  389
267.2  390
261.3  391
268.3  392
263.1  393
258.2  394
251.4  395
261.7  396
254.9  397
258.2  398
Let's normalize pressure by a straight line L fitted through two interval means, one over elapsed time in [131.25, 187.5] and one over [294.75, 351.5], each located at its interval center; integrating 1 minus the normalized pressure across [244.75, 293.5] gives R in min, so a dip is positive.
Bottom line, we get 2.49 min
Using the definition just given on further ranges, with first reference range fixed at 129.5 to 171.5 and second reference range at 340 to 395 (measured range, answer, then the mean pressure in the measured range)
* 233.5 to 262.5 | 4.01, 353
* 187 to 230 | 9.44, 346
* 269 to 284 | 1.68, 343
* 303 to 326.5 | 3.51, 301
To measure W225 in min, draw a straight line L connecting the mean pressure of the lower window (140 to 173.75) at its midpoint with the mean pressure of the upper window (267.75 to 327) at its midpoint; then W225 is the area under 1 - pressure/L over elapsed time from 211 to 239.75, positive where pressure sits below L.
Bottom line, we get 5.1 min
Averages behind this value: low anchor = 468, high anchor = 311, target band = 321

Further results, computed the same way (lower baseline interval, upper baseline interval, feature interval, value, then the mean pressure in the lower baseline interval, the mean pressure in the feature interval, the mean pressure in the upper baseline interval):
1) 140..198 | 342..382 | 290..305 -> 2.94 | 457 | 296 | 324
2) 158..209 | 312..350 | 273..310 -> 2.26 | 419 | 310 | 298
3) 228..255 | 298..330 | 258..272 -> -1.04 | 346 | 355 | 299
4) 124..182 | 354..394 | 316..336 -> 3.18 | 496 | 292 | 306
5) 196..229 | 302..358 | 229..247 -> -0.61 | 330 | 336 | 310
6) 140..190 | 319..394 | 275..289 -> 1.83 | 468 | 321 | 305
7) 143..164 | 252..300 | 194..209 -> 2.16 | 471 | 357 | 333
